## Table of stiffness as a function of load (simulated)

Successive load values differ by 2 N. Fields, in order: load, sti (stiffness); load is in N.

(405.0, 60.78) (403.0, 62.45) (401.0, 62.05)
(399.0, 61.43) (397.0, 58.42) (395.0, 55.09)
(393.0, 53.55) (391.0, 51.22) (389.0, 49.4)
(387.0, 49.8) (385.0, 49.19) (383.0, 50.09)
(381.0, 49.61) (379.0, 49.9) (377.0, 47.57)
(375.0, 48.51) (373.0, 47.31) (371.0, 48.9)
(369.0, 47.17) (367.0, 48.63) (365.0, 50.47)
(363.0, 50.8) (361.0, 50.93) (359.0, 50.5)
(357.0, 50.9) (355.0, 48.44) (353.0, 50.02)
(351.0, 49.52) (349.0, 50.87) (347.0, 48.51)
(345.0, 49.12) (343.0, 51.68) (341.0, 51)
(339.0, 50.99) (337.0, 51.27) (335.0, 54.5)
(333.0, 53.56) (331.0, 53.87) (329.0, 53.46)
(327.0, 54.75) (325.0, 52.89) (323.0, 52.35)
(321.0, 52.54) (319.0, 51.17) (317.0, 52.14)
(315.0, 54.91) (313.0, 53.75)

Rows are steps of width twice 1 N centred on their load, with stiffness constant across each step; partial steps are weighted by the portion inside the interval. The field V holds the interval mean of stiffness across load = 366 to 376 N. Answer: 48.1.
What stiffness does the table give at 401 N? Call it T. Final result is 62.05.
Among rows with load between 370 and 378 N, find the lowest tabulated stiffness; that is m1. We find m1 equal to 47.31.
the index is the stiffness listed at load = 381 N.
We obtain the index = 49.61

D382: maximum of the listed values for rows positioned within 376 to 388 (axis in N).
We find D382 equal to 50.09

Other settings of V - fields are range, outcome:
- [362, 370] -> 49.3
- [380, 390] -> 49.6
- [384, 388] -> 49.5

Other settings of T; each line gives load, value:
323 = 52.35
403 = 62.45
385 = 49.19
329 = 53.46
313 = 53.75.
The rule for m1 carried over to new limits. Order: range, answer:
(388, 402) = 49.4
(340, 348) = 48.51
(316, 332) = 51.17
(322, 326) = 52.35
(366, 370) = 47.17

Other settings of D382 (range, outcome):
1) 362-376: 50.8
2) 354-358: 50.9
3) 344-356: 50.87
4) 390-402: 62.05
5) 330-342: 54.5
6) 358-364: 50.93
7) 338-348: 51.68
